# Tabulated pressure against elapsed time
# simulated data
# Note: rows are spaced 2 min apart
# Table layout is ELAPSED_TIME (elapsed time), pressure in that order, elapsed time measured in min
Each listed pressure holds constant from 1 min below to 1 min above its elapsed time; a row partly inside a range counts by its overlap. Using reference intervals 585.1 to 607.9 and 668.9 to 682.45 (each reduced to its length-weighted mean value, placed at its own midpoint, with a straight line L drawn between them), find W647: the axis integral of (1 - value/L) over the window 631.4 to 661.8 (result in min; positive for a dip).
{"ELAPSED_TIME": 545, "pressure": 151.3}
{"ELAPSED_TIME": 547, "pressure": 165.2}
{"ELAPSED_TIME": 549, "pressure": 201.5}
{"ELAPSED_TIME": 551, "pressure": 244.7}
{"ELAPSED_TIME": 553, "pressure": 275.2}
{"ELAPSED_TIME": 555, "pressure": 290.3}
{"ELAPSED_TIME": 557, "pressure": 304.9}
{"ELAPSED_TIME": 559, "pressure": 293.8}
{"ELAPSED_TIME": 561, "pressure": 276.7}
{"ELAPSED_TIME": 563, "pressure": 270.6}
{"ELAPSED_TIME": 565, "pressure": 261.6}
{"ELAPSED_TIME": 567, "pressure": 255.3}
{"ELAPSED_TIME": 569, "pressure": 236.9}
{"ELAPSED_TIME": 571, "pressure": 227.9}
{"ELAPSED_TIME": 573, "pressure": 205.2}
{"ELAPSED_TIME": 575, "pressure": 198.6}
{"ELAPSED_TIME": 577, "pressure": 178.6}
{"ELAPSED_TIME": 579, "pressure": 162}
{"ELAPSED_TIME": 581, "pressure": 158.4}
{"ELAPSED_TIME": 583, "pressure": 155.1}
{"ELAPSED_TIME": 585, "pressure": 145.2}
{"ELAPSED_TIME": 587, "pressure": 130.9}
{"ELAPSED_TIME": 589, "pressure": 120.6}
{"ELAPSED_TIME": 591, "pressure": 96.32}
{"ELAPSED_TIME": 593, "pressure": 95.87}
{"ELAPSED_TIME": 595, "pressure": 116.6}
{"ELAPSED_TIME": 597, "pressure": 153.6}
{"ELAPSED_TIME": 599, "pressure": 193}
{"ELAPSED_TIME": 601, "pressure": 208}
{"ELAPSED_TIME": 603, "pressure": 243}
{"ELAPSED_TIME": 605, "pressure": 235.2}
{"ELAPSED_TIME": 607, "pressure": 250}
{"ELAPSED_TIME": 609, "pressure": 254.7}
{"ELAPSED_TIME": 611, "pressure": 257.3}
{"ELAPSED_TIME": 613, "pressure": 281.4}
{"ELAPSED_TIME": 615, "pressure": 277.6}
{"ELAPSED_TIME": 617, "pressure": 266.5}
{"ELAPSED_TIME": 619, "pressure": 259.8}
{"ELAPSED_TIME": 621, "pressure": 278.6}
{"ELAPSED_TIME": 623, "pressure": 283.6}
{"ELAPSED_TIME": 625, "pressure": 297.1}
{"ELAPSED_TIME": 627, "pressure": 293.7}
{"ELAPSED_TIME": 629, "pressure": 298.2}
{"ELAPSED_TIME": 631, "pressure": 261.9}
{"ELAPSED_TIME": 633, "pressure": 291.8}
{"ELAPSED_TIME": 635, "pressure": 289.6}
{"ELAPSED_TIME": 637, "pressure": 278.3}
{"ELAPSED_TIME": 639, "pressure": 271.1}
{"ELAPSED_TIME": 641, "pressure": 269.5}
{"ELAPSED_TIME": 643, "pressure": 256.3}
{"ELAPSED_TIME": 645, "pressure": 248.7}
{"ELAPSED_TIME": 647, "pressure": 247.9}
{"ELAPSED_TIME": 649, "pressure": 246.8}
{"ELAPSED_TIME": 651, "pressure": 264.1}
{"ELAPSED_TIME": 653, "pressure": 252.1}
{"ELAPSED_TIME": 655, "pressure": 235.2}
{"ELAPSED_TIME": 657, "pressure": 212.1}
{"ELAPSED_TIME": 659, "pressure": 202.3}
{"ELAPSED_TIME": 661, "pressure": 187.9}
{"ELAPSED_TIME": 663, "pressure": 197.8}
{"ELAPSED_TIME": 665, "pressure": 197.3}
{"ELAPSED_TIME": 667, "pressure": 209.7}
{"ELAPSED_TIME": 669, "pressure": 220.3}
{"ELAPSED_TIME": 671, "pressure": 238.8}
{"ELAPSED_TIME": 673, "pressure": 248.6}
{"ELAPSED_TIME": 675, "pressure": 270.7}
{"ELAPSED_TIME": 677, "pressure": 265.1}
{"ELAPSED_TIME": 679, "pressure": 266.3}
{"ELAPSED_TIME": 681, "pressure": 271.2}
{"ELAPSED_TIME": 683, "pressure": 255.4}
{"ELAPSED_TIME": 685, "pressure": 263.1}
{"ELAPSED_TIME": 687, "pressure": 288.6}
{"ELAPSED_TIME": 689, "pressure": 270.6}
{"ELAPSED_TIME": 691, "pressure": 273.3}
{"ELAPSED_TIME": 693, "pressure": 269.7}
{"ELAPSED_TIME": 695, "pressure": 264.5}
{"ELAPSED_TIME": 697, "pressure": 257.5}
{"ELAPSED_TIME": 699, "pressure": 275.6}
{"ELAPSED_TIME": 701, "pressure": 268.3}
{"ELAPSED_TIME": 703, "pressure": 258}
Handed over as -3.95 min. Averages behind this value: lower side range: 166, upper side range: 257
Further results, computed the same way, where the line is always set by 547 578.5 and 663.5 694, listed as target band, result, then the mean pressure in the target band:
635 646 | -0.7 min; 267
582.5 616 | 7.8 min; 190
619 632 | -1.8 min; 284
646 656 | 0.1 min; 249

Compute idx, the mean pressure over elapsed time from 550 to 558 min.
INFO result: 279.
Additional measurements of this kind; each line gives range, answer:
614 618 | 272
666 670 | 215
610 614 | 269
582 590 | 138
